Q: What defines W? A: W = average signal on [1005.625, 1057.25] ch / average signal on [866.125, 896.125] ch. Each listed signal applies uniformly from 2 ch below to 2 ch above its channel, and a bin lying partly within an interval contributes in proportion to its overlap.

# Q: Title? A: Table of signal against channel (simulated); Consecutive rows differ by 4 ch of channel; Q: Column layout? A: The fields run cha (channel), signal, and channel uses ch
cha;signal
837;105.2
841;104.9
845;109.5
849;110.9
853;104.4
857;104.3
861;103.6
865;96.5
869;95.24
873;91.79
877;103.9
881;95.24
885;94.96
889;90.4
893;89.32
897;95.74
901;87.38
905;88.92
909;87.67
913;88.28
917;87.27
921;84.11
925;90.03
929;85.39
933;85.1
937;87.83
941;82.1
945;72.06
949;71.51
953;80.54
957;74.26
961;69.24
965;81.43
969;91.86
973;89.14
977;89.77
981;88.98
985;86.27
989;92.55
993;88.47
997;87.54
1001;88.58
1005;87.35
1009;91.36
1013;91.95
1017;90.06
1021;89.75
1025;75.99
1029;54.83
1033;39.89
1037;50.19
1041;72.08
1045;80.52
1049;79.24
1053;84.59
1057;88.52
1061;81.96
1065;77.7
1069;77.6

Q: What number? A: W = 0.8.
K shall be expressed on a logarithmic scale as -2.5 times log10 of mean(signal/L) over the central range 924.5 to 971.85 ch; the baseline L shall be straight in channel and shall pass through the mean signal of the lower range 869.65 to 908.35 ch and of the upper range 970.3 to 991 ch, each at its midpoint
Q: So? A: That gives 0.13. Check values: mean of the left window 93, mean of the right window 89.4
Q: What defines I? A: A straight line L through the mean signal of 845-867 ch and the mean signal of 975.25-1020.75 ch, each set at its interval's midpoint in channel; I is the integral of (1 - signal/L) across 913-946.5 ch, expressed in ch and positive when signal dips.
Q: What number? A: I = 4.2 ch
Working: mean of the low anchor 104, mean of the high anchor 89.4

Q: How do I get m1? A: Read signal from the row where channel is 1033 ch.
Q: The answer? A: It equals 39.89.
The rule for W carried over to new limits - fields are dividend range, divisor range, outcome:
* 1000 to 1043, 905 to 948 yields 0.89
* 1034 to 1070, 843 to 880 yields 0.74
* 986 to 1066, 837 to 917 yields 0.82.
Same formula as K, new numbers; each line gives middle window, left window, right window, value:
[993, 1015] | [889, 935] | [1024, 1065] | -0.171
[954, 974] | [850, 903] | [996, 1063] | 0.070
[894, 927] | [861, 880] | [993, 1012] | 0.073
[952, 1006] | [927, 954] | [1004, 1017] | 0.007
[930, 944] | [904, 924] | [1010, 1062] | 0.013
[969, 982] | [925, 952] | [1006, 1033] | -0.118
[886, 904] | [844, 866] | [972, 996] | 0.105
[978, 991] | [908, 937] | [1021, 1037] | -0.244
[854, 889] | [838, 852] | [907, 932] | 0.028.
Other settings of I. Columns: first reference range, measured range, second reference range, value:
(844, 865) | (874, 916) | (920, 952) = 0.8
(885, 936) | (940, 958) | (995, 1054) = 1.9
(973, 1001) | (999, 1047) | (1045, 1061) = 5.6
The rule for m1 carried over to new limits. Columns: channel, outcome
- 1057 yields 88.52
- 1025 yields 75.99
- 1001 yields 88.58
